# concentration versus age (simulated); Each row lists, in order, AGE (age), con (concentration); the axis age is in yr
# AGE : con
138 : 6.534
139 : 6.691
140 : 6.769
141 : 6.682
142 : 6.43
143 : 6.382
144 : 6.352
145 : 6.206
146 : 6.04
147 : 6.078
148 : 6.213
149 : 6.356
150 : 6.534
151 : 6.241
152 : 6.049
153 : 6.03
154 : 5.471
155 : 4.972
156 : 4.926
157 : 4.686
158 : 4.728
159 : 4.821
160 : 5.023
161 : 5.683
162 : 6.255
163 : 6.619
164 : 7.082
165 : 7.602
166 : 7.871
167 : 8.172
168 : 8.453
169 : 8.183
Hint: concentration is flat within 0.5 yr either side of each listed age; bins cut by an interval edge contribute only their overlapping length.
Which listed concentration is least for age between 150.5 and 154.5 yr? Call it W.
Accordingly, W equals 5.471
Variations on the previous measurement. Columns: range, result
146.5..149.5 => 6.078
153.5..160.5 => 4.686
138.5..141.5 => 6.682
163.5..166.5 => 7.082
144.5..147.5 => 6.04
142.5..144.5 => 6.352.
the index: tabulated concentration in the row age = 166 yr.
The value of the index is 7.871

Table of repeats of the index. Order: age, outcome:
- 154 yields 5.471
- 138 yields 6.534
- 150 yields 6.534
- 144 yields 6.352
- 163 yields 6.619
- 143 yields 6.382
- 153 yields 6.03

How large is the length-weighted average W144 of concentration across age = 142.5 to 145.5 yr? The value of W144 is 6.31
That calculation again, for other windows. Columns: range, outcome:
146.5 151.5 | 6.28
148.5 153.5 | 6.24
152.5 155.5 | 5.49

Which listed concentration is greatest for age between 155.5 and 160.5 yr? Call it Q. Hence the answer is 5.023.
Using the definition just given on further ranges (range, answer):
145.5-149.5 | 6.356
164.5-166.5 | 7.871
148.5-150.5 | 6.534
